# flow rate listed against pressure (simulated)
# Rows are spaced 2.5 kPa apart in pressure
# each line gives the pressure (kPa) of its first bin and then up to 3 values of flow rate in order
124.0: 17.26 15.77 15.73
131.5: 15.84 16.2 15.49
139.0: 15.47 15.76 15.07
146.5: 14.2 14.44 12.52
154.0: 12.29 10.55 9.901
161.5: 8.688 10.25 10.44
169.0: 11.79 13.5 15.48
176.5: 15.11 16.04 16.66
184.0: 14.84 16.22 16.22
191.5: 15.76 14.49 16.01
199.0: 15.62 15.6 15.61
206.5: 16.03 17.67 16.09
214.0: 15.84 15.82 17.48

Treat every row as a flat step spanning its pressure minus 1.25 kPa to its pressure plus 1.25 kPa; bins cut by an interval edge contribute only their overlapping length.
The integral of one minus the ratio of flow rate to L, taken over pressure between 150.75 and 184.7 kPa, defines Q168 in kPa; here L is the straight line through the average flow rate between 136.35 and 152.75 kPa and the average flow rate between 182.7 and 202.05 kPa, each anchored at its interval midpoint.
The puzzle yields 5.5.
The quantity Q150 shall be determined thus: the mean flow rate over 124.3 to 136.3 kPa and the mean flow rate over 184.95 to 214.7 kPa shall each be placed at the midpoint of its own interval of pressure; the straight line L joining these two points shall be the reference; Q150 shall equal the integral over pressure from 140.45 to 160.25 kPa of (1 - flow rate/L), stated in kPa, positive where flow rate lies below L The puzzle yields 3.6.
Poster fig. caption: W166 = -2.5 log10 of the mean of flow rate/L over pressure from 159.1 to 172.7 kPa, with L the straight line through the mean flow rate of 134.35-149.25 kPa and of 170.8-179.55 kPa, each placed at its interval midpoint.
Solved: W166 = 0.36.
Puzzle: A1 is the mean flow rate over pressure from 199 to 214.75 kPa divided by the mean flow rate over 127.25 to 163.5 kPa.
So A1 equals 1.2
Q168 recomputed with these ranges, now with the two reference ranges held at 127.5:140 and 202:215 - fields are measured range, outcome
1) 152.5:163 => 3.63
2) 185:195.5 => 0.29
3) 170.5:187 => 0.65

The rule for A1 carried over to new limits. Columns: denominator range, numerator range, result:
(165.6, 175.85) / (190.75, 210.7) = 1.22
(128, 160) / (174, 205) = 1.11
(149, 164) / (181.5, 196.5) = 1.42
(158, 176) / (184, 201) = 1.35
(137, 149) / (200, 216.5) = 1.07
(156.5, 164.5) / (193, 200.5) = 1.59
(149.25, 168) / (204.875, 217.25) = 1.50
